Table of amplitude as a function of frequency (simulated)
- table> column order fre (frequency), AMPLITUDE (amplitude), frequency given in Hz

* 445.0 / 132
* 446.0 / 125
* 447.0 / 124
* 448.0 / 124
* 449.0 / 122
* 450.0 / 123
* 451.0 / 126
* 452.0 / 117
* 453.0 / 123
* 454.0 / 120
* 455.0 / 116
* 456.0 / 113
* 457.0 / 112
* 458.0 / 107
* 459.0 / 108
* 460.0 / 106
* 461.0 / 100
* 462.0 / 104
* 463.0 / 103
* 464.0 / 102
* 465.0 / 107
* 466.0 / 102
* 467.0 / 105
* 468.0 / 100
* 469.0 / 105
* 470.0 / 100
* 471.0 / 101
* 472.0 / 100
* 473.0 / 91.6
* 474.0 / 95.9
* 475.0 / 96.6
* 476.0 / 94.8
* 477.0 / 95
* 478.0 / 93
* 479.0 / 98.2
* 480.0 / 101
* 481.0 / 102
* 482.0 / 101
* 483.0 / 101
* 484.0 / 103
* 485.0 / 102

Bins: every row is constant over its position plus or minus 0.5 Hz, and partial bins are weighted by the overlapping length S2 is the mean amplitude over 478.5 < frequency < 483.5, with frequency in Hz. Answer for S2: 101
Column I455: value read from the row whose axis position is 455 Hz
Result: 116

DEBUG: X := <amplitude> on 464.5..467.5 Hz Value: 105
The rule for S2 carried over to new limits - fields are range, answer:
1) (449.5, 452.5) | 122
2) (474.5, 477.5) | 95.5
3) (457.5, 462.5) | 105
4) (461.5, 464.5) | 103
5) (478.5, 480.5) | 99.6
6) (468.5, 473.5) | 99.5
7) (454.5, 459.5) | 111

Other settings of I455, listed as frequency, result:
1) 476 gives 94.8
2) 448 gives 124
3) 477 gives 95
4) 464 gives 102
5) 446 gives 125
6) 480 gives 101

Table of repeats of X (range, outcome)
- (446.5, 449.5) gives 123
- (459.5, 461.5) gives 103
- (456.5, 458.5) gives 110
